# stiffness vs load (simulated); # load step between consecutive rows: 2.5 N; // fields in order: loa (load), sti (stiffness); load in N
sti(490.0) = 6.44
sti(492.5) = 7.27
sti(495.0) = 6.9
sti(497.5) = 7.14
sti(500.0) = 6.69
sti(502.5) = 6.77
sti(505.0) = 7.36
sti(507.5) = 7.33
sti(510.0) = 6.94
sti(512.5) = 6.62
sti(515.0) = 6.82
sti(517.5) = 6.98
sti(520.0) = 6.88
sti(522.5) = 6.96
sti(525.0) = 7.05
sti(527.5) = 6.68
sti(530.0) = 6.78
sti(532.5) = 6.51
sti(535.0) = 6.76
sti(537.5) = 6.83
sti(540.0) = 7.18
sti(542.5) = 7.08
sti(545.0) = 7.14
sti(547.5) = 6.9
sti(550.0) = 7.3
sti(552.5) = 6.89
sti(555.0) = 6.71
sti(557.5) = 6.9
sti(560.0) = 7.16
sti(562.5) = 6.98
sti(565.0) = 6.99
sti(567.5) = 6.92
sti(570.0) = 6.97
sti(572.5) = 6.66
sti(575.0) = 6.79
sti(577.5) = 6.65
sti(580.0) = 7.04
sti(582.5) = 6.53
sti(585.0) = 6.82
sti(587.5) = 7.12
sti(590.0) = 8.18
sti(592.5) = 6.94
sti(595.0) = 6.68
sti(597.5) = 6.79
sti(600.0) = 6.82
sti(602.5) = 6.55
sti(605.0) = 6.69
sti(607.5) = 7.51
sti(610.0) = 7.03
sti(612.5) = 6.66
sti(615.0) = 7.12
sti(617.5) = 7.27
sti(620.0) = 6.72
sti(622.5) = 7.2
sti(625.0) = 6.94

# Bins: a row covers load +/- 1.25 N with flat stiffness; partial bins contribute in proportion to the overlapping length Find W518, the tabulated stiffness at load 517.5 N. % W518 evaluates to 6.98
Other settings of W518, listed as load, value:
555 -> 6.71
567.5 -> 6.92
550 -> 7.3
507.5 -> 7.33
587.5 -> 7.12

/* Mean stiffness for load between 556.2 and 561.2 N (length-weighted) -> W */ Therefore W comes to 7.03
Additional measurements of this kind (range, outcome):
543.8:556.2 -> 6.99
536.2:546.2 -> 7.06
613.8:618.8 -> 7.19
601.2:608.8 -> 6.92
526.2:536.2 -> 6.68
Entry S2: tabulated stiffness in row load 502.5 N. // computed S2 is 6.77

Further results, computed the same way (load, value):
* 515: 6.82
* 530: 6.78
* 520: 6.88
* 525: 7.05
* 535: 6.76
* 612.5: 6.66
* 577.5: 6.65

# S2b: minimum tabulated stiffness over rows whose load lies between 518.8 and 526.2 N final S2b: 6.88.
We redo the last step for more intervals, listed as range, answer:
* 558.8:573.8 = 6.66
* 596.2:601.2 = 6.79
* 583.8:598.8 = 6.68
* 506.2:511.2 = 6.94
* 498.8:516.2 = 6.62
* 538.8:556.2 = 6.71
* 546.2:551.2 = 6.9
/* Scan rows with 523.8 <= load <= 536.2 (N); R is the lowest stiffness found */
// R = 6.51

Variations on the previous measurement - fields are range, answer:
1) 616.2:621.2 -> 6.72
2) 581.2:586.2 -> 6.53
